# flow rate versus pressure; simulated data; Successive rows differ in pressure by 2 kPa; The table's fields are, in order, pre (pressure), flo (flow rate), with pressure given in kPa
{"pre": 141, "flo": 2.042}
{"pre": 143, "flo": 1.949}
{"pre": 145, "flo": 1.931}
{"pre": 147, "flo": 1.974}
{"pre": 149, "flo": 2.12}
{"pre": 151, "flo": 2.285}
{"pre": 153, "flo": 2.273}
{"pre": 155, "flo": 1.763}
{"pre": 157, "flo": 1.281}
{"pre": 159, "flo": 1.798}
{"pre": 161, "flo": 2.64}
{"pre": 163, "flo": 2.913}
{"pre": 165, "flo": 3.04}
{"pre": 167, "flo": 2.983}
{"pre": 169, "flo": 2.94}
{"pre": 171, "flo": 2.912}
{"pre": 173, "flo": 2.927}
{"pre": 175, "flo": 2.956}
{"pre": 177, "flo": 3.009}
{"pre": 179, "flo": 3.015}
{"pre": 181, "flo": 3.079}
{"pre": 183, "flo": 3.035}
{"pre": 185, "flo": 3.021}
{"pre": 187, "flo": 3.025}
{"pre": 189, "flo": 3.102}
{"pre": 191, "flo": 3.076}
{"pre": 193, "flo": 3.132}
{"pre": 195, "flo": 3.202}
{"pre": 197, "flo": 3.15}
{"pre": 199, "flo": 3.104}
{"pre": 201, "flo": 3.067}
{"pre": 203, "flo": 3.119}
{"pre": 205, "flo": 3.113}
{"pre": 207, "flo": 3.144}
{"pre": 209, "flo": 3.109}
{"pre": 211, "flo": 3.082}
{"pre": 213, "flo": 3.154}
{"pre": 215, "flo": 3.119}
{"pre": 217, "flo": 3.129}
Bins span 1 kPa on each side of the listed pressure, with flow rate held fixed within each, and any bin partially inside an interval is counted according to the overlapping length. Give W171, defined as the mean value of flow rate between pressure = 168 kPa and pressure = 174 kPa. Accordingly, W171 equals 2.93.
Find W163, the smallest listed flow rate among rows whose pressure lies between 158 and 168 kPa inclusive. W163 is 1.798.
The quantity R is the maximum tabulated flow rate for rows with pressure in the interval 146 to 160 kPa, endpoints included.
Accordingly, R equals 2.285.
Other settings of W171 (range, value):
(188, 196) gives 3.13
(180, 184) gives 3.06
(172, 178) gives 2.96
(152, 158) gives 1.77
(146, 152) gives 2.13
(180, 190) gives 3.05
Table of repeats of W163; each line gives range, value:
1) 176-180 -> 3.009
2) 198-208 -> 3.067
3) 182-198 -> 3.021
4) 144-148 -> 1.931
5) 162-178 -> 2.912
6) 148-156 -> 1.763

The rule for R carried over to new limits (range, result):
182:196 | 3.202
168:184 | 3.079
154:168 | 3.04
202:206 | 3.119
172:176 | 2.956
